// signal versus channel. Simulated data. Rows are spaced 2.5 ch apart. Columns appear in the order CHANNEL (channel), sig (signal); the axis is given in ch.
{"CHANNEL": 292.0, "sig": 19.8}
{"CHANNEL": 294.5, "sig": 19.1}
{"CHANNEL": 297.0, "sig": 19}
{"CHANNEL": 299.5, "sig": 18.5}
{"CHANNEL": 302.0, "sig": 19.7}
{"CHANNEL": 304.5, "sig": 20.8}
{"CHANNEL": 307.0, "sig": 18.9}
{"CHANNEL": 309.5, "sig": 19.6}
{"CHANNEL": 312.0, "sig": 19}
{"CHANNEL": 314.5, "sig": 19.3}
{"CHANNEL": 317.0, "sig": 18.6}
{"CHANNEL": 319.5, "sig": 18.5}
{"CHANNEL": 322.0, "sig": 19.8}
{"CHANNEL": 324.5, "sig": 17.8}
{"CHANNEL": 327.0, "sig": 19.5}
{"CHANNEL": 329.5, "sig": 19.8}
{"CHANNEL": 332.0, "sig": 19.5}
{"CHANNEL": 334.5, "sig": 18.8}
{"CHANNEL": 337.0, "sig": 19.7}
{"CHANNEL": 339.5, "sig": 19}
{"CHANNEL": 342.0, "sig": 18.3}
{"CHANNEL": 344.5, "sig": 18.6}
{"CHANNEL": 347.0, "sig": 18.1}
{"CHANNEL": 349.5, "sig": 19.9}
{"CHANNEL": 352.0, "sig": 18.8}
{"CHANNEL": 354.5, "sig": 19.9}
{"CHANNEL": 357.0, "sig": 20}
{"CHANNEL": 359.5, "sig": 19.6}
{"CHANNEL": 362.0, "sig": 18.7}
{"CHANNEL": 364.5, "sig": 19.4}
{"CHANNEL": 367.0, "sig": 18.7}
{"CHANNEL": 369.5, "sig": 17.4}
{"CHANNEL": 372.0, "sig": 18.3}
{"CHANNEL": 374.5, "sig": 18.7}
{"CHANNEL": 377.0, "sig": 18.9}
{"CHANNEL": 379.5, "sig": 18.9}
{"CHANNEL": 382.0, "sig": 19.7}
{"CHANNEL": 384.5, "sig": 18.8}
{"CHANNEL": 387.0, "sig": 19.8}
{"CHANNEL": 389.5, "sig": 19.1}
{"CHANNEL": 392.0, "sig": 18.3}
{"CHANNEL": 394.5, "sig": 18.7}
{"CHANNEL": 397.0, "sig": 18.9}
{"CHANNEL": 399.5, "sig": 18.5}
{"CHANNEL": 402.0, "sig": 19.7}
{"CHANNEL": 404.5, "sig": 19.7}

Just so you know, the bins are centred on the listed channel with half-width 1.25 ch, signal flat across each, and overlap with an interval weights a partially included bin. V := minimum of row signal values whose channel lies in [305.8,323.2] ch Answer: 18.5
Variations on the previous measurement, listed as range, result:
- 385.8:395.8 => 18.3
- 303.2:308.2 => 18.9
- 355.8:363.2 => 18.7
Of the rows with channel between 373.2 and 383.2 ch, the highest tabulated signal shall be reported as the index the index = 19.7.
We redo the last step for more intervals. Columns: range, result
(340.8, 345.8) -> 18.6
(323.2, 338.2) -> 19.8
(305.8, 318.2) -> 19.6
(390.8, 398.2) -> 18.9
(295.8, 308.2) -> 20.8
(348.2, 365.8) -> 20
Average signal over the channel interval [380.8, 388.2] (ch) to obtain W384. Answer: 19.4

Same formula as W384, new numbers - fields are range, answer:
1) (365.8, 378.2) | 18.4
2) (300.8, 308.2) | 19.8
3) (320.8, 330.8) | 19.2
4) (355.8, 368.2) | 19.3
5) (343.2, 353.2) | 18.8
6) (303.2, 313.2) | 19.6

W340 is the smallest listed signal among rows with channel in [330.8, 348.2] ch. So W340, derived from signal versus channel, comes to 18.1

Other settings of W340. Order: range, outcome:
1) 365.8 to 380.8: 17.4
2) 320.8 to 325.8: 17.8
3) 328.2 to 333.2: 19.5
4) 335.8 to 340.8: 19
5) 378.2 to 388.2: 18.8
